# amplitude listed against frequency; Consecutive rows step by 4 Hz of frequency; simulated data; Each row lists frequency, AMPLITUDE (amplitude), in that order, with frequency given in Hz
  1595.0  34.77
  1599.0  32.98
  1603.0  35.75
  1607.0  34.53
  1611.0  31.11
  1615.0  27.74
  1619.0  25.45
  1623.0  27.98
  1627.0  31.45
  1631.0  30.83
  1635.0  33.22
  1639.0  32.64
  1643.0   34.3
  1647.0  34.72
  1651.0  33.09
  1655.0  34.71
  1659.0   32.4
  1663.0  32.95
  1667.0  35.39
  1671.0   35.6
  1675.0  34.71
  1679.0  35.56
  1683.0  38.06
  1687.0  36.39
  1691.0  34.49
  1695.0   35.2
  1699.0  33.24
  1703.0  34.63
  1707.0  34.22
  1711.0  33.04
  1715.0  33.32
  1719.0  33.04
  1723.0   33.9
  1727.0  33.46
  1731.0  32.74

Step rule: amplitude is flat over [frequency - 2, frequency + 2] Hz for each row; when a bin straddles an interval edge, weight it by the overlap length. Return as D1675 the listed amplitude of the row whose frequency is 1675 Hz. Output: 34.71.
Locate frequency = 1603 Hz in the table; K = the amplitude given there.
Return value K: 35.75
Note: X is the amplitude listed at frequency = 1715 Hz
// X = 33.32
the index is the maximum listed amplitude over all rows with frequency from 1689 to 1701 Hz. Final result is 35.2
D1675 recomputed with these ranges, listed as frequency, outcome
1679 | 35.56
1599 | 32.98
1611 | 31.11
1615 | 27.74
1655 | 34.71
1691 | 34.49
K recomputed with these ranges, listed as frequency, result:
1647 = 34.72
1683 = 38.06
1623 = 27.98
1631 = 30.83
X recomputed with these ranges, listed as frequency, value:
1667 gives 35.39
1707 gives 34.22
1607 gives 34.53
